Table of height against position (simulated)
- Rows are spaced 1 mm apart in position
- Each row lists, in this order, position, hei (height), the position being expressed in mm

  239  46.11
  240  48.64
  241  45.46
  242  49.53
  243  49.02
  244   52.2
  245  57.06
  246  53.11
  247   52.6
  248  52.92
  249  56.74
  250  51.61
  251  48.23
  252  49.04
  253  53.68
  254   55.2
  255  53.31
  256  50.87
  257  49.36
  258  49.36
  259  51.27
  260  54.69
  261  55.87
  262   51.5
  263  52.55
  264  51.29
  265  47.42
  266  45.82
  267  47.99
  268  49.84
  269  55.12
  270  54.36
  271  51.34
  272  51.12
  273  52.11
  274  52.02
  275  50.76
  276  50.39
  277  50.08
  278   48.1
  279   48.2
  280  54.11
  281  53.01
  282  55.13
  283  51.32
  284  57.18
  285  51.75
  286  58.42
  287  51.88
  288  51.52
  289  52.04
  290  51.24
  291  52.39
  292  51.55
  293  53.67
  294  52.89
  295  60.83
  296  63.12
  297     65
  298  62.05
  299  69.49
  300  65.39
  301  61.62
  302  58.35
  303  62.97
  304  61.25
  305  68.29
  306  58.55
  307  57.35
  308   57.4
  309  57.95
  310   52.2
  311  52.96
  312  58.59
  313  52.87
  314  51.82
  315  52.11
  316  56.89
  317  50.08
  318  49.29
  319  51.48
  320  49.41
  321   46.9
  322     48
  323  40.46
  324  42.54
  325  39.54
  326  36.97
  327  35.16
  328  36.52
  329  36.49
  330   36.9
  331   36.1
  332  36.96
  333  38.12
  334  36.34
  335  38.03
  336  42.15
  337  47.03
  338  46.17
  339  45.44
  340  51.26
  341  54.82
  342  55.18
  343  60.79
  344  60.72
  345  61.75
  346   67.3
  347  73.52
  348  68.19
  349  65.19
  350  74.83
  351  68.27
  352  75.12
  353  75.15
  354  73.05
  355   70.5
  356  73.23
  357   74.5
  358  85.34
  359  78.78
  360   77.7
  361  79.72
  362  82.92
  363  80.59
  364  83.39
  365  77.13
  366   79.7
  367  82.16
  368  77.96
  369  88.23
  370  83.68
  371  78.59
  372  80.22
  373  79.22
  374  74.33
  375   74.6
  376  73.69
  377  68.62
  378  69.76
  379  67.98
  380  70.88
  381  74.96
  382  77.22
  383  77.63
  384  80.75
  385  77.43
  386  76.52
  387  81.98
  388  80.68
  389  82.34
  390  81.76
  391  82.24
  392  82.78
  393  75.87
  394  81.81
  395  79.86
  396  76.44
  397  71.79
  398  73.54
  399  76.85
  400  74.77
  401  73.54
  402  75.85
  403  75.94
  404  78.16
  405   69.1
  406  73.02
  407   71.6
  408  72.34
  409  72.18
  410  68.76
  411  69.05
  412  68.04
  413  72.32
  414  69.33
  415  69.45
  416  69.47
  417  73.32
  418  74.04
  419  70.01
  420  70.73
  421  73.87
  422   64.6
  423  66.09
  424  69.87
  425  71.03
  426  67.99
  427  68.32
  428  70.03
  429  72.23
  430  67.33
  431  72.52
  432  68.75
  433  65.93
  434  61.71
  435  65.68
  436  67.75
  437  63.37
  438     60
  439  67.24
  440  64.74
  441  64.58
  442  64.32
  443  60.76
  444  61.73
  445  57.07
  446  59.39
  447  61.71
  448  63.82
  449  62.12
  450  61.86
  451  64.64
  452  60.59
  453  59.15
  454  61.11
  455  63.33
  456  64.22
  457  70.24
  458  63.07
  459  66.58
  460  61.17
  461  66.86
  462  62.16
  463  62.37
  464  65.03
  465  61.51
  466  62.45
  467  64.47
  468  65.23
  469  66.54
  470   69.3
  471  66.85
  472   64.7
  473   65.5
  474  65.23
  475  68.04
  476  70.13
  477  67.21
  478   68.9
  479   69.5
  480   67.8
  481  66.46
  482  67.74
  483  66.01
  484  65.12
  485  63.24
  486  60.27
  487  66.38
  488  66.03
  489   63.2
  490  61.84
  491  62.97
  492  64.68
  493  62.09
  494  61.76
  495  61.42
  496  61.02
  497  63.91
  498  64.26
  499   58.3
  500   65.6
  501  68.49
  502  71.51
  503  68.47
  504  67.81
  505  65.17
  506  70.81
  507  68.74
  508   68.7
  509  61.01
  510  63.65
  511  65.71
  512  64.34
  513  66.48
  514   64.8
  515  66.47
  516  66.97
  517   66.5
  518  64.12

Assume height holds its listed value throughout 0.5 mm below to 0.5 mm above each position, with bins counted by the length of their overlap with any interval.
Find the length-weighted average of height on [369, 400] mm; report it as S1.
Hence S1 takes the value 77.3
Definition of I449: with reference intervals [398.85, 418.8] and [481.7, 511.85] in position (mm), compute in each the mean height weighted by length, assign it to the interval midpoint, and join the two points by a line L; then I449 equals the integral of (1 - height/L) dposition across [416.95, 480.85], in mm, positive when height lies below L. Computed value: 2.9 mm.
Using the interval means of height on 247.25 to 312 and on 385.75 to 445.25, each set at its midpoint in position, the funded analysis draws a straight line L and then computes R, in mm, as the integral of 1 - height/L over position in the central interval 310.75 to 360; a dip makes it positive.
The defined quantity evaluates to 5.6 mm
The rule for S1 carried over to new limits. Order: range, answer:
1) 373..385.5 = 74.2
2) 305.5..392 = 63.4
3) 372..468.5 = 69.8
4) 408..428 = 70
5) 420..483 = 65.4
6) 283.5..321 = 56.4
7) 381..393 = 79.7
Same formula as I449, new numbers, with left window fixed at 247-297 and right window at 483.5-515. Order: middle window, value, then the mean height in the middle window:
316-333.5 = 4.1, 42.2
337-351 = -0.9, 60.2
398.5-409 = -2.5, 74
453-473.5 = -0.5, 64.5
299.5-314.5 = -1.1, 58.5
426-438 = -1.2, 67.3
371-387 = -4.7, 75.3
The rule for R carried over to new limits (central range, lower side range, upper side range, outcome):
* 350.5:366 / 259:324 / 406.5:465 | -4.5 mm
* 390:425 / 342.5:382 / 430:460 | -2.3 mm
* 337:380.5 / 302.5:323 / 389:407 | -3.2 mm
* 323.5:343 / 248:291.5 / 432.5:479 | 4.8 mm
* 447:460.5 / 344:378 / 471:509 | 1.0 mm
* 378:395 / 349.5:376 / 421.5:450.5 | -1.0 mm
